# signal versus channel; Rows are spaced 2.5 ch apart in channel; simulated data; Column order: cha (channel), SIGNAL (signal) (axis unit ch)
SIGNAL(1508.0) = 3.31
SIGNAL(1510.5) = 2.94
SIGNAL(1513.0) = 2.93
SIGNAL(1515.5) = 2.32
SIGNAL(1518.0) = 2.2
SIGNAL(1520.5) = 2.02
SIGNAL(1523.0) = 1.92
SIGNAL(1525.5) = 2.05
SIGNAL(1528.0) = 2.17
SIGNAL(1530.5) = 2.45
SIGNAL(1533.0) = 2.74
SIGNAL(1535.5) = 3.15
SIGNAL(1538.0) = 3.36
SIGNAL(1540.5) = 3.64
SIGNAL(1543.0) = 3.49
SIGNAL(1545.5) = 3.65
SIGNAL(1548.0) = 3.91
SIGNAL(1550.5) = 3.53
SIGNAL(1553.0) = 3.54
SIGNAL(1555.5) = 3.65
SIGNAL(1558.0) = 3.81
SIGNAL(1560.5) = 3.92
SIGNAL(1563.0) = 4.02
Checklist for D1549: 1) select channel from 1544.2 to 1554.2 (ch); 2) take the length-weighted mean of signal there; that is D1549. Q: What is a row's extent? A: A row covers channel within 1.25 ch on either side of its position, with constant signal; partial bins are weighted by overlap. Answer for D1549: 3.66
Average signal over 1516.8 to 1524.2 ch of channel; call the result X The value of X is 2.05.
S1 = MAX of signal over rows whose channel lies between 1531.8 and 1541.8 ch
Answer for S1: 3.64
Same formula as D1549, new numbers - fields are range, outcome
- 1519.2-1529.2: 2.04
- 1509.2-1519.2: 2.6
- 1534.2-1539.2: 3.25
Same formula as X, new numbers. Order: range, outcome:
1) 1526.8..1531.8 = 2.32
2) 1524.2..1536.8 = 2.51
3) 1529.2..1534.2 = 2.59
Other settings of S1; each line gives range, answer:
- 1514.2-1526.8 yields 2.32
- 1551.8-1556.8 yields 3.65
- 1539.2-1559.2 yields 3.91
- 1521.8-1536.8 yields 3.15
